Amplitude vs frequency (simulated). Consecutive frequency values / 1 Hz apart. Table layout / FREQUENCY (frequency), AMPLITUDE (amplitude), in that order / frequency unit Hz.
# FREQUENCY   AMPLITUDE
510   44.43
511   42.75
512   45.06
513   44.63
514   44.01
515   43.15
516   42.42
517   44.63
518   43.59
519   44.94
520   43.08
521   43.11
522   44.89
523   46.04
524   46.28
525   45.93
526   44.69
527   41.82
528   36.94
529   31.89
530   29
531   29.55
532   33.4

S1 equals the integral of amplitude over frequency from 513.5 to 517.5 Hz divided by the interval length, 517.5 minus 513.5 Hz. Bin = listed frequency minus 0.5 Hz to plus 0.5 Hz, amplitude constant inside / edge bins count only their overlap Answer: 43.6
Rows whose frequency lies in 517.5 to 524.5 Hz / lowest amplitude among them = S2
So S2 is 43.08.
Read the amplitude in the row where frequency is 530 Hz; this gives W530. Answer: 29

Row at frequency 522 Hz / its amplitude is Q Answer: 44.89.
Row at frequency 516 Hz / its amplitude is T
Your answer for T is 42.42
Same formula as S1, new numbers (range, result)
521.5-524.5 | 45.7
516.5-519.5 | 44.4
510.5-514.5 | 44.1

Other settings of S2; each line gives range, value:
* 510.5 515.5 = 42.75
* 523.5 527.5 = 41.82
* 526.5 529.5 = 31.89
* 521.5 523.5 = 44.89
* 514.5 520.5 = 42.42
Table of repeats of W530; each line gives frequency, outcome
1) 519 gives 44.94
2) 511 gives 42.75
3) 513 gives 44.63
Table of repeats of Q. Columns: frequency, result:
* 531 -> 29.55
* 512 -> 45.06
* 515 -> 43.15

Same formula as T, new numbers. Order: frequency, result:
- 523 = 46.04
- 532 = 33.4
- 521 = 43.11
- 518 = 43.59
